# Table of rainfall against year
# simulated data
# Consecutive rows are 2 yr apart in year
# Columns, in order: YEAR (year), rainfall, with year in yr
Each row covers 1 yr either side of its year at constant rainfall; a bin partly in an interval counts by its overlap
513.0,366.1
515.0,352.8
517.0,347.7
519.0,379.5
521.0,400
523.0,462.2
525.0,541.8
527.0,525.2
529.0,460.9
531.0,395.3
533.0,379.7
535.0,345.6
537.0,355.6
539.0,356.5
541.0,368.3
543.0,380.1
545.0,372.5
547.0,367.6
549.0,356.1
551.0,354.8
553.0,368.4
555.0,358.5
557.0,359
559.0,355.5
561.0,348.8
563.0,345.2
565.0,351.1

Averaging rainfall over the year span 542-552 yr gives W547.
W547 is 366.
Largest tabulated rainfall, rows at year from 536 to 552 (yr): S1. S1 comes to 380.1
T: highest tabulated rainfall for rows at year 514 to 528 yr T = 541.8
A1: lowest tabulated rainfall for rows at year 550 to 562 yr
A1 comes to 348.8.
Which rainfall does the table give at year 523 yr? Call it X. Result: 462.2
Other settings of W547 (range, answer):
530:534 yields 388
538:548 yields 369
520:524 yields 431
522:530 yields 498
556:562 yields 354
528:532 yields 428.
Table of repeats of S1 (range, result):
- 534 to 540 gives 356.5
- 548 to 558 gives 368.4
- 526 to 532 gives 525.2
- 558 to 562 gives 355.5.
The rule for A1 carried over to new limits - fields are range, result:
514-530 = 347.7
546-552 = 354.8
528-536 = 345.6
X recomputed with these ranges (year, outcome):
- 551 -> 354.8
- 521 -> 400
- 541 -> 368.3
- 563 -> 345.2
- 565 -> 351.1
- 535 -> 345.6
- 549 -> 356.1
